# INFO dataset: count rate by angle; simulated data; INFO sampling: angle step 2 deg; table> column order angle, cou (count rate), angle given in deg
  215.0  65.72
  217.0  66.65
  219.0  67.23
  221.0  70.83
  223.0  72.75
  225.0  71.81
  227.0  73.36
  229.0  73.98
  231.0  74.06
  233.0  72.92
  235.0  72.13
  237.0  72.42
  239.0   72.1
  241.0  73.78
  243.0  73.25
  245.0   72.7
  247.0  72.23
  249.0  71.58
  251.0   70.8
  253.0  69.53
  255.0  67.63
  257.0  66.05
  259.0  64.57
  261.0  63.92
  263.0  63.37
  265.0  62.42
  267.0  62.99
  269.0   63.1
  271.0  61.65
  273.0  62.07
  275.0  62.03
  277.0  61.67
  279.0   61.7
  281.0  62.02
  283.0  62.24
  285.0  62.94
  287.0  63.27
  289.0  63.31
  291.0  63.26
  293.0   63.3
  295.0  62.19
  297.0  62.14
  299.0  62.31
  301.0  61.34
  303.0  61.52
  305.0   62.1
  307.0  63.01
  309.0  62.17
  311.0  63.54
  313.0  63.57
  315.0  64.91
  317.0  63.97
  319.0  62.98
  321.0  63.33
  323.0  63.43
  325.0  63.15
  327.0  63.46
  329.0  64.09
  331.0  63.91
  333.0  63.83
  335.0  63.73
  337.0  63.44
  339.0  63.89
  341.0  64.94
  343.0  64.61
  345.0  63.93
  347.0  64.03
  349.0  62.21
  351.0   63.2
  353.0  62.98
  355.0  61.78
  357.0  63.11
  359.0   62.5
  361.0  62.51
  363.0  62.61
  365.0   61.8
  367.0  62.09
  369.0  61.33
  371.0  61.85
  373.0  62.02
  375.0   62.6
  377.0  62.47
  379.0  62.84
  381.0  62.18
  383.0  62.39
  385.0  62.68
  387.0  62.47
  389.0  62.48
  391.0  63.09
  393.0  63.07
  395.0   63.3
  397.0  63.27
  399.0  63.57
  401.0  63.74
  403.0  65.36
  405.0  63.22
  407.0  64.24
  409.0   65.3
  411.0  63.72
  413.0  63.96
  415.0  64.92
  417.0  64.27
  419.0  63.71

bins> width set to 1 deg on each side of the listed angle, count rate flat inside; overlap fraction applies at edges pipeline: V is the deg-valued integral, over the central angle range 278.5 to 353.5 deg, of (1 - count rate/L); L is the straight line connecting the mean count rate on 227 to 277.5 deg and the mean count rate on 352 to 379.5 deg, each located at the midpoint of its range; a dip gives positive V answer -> 2.0 deg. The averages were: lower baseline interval 68.3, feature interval 63.2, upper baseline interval 62.3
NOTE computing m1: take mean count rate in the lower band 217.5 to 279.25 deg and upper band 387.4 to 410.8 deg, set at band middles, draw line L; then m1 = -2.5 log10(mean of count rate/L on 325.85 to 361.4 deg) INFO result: 0.03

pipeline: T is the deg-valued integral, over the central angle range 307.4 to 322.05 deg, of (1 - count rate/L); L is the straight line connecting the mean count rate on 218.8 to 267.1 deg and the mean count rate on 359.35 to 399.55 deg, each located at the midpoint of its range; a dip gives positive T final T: 0.6 deg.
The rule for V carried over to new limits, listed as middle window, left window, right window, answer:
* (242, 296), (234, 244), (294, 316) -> 2.5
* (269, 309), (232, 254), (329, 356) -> 3.4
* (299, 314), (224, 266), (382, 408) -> 1.1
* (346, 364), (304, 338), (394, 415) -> 0.3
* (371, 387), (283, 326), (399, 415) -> 0.4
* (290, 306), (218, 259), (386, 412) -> 1.5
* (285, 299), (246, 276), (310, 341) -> 0.4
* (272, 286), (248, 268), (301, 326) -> 0.6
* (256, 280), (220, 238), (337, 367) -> 2.3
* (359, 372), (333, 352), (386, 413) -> 0.3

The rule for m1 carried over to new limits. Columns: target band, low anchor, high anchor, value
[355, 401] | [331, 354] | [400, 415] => 0.02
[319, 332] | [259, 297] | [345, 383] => -0.02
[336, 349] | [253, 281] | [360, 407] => -0.02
